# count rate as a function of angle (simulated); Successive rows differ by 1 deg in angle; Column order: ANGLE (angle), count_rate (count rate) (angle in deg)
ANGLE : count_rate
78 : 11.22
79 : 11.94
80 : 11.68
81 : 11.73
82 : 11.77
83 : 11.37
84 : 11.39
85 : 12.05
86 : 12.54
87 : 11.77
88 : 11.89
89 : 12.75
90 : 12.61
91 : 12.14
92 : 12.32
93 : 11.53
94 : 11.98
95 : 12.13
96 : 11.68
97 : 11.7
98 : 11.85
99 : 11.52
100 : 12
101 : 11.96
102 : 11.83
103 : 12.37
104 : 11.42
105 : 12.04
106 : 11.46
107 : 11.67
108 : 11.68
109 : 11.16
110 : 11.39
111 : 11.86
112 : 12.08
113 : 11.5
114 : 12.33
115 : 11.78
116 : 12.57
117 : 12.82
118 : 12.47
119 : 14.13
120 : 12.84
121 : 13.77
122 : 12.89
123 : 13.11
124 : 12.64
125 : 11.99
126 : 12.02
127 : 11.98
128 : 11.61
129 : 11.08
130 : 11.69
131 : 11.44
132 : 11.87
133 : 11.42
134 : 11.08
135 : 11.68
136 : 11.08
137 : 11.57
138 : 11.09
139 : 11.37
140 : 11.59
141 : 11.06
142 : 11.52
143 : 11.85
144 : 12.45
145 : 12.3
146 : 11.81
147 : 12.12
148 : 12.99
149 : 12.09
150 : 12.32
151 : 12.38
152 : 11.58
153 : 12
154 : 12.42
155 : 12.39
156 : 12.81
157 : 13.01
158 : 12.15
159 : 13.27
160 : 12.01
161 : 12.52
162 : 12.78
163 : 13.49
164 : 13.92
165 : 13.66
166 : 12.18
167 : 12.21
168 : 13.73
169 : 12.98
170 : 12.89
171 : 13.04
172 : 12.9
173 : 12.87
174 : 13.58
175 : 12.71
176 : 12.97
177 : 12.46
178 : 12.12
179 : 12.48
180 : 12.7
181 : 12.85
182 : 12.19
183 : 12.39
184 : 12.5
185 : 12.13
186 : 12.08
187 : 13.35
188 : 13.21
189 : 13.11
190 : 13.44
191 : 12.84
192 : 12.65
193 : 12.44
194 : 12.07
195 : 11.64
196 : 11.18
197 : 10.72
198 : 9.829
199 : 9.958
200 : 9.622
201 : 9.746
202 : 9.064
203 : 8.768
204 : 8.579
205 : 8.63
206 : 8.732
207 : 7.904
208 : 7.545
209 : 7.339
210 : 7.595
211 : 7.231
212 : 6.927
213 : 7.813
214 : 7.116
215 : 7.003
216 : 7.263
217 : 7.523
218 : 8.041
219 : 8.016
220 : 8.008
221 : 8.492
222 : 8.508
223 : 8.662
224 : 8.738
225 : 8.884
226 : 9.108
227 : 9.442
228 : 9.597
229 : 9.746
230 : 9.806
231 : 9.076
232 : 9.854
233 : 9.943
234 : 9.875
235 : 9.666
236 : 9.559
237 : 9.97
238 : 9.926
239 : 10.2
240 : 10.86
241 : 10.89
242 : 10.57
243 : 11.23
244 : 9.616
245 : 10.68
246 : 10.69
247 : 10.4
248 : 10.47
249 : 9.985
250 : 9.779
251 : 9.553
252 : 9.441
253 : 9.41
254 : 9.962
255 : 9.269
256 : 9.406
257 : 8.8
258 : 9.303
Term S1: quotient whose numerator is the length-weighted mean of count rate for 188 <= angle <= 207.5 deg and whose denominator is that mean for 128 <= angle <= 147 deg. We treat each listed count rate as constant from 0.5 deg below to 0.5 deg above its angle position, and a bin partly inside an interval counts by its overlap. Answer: 0.9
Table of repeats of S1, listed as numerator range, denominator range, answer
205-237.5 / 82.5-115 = 0.72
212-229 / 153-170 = 0.64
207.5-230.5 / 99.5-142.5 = 0.69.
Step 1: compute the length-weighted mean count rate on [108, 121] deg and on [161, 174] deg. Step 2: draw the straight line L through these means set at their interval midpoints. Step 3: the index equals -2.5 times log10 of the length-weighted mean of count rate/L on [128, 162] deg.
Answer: 0.07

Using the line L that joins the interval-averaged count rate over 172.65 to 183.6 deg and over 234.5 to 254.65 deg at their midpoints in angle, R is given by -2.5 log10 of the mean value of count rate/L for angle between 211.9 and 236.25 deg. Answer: 0.24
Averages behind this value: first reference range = 12.7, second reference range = 10.1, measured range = 8.69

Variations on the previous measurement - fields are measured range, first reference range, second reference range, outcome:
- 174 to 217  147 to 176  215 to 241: 0.05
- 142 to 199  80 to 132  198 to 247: -0.20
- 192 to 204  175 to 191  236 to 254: 0.16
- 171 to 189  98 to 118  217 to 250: -0.20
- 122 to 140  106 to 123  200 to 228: -0.01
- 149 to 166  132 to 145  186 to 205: -0.11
